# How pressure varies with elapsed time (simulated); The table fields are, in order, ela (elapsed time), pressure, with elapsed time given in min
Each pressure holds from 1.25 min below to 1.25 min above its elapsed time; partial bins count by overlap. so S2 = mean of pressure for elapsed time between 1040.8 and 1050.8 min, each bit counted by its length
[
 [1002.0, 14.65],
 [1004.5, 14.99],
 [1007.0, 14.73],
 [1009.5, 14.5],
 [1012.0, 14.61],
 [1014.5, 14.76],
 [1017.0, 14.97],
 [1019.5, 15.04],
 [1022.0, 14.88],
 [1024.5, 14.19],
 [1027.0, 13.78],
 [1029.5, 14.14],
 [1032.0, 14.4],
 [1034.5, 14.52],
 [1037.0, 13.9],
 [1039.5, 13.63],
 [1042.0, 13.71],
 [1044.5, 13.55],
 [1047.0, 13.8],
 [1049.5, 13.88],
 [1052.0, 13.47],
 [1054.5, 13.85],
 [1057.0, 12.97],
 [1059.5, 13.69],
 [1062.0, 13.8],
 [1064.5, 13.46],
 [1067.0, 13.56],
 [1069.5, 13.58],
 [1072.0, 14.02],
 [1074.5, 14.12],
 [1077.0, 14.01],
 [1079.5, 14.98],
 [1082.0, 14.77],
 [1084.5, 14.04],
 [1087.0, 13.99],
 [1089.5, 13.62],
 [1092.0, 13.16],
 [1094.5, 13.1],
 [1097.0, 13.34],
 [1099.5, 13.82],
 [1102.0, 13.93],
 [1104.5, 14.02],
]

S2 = 13.7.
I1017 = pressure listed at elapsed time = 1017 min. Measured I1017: 14.97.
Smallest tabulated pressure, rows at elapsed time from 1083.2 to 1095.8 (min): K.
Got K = 13.1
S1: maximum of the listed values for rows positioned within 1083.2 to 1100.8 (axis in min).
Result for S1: 14.04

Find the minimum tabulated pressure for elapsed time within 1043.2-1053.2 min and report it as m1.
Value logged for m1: 13.47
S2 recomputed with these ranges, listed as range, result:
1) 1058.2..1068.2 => 13.6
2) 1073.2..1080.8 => 14.4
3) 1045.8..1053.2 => 13.7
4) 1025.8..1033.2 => 14.1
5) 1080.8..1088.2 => 14.3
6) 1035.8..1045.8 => 13.7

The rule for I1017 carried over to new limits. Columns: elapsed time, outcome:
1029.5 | 14.14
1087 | 13.99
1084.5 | 14.04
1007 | 14.73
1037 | 13.9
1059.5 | 13.69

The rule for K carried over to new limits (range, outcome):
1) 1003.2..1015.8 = 14.5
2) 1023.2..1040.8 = 13.63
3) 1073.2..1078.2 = 14.01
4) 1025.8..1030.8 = 13.78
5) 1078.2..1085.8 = 14.04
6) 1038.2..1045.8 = 13.55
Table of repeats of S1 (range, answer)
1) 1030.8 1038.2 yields 14.52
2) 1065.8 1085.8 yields 14.98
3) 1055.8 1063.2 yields 13.8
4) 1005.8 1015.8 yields 14.76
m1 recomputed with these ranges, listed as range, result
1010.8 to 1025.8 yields 14.19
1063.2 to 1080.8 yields 13.46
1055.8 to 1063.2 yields 12.97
